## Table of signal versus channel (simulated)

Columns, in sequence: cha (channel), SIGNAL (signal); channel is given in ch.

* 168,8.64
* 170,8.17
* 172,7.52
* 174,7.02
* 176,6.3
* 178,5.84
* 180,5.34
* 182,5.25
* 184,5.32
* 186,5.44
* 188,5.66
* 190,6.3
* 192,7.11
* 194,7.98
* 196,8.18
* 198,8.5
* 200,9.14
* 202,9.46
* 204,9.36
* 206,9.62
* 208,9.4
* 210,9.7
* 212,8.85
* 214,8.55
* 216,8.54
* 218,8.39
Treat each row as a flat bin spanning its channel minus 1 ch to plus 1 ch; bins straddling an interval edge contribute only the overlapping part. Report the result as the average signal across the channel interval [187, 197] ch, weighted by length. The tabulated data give 7.05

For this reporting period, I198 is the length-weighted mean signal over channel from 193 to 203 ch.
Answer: 8.65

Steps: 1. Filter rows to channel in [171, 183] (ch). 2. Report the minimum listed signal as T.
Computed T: 5.25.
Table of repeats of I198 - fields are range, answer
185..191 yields 5.8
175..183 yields 5.68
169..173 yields 7.84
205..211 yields 9.57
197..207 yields 9.22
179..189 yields 5.4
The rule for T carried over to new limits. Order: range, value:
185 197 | 5.44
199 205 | 9.14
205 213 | 8.85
